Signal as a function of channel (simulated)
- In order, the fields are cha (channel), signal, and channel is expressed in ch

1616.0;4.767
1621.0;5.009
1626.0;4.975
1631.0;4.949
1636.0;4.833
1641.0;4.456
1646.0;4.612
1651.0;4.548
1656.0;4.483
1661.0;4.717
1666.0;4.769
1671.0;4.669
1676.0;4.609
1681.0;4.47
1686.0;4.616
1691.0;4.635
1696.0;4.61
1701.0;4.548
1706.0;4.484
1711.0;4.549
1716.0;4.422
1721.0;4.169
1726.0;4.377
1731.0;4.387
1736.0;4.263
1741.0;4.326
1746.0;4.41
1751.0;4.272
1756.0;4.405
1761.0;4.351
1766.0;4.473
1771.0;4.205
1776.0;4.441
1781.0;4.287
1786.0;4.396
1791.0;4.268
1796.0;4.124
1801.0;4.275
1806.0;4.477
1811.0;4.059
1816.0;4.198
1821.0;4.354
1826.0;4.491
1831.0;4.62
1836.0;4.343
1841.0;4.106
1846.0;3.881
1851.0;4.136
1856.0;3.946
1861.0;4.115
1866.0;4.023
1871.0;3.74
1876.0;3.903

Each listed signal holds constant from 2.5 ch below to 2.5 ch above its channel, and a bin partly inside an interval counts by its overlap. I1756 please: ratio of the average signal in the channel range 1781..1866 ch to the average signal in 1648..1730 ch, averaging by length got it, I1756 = 0.9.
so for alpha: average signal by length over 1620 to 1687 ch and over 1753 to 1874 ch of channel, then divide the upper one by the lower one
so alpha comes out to 0.90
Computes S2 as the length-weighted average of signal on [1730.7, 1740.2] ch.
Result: 4.31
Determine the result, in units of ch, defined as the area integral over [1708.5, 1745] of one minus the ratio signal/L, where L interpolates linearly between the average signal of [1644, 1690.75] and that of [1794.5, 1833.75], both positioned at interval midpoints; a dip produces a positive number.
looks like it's 1.1 ch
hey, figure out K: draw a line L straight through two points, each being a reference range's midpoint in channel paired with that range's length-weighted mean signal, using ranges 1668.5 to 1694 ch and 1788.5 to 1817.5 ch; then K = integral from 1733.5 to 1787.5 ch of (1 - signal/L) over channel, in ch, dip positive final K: 0.2 ch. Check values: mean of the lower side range 4.6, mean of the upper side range 4.23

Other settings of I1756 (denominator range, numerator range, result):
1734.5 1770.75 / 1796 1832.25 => 0.99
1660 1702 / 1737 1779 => 0.94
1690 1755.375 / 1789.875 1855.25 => 0.96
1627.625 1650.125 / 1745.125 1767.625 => 0.93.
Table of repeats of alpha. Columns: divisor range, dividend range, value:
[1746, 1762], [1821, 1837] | 1.03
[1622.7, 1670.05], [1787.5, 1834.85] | 0.92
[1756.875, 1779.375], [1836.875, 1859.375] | 0.93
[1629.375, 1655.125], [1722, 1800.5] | 0.93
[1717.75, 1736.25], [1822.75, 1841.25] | 1.03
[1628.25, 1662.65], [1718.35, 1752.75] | 0.93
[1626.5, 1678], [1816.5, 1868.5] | 0.90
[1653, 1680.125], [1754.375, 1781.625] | 0.94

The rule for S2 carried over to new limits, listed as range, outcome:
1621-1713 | 4.65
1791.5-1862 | 4.23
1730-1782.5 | 4.35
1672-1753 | 4.45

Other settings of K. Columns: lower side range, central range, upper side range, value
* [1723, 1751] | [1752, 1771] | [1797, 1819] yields -0.3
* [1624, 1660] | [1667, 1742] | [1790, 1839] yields 1.2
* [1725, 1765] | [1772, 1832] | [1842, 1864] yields -2.1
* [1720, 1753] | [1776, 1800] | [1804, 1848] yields 0.1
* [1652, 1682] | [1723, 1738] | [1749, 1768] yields 0.4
